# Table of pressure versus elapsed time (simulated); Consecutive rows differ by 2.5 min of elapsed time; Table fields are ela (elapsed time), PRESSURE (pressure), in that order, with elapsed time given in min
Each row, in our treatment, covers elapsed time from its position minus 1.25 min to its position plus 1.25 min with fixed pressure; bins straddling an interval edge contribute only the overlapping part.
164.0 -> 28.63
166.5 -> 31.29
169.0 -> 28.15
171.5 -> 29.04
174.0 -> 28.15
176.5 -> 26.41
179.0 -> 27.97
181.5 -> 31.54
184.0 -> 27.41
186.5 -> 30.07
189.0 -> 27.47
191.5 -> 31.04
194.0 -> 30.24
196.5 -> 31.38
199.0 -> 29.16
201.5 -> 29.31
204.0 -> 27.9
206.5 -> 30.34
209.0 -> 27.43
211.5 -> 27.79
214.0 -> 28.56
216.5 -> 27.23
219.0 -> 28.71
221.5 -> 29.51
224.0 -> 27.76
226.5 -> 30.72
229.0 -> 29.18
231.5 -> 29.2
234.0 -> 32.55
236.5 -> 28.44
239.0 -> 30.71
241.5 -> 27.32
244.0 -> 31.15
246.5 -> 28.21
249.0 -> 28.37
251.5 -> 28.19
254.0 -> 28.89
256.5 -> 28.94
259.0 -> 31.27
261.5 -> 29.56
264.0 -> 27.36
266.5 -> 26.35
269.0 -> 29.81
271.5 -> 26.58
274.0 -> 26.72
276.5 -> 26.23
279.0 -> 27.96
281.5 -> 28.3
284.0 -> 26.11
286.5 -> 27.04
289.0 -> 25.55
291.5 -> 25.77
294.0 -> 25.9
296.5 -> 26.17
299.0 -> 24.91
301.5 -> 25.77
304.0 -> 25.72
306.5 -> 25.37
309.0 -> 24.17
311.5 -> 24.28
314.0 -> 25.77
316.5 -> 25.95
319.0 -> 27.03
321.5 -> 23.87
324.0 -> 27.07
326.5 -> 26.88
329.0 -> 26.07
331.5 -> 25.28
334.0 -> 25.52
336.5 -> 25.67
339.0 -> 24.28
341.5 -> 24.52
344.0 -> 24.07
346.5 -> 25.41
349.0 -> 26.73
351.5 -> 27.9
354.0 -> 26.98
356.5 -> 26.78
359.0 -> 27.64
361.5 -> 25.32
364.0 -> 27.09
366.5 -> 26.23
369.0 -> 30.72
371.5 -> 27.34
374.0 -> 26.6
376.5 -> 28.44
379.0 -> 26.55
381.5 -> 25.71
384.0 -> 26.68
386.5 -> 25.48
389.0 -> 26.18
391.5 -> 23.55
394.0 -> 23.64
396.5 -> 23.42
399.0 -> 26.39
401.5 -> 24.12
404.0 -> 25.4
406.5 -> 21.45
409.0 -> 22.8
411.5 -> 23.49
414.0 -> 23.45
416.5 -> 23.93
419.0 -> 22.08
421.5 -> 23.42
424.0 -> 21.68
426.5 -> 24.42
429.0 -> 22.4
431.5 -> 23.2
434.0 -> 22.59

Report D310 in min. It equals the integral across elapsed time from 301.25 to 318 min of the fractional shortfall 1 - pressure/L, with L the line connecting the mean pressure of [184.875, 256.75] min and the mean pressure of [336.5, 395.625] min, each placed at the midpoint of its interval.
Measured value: 1.3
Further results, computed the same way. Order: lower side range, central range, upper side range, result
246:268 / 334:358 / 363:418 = 0.6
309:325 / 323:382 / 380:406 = -2.8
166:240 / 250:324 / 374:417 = 1.4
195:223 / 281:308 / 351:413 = 1.4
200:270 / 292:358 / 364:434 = 2.3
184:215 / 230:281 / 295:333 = -2.3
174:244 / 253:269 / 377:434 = -0.6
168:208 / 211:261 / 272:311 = -2.7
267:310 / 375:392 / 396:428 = -1.4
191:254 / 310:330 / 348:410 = 1.0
